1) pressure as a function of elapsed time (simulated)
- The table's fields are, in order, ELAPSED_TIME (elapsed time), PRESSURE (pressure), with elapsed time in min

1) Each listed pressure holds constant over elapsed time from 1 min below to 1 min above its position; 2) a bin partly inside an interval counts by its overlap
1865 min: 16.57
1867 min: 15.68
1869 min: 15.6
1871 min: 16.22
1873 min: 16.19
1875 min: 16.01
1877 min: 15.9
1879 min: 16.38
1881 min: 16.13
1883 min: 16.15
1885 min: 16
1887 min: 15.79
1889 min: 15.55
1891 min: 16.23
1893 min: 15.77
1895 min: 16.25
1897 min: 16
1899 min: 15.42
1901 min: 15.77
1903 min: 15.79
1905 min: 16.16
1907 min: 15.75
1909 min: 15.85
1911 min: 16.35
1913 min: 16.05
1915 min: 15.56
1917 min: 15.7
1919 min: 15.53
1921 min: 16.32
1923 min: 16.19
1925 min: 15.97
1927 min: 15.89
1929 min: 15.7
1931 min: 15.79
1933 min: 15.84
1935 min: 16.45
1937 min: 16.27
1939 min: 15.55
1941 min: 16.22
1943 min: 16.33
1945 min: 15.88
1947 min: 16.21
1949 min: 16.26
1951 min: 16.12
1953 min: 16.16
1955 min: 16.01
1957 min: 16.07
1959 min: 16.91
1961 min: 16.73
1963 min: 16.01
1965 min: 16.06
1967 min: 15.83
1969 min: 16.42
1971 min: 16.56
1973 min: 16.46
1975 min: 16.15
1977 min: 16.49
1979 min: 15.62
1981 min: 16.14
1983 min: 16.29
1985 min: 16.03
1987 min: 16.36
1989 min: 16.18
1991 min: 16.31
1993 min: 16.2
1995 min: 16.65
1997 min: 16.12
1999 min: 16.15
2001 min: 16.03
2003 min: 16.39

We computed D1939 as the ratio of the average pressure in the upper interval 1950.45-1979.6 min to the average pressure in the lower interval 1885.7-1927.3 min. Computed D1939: 1.0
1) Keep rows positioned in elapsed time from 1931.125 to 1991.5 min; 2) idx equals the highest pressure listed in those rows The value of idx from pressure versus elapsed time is 16.91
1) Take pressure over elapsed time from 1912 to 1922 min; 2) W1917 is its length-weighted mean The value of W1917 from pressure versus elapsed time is 15.8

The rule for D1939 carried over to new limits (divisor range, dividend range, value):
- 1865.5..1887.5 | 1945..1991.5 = 1.01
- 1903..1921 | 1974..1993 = 1.02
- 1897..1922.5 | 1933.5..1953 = 1.02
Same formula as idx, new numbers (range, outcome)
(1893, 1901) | 16.25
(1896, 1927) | 16.35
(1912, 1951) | 16.45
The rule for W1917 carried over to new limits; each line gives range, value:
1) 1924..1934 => 15.8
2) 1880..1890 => 15.9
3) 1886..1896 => 15.9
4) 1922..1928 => 16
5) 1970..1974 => 16.5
